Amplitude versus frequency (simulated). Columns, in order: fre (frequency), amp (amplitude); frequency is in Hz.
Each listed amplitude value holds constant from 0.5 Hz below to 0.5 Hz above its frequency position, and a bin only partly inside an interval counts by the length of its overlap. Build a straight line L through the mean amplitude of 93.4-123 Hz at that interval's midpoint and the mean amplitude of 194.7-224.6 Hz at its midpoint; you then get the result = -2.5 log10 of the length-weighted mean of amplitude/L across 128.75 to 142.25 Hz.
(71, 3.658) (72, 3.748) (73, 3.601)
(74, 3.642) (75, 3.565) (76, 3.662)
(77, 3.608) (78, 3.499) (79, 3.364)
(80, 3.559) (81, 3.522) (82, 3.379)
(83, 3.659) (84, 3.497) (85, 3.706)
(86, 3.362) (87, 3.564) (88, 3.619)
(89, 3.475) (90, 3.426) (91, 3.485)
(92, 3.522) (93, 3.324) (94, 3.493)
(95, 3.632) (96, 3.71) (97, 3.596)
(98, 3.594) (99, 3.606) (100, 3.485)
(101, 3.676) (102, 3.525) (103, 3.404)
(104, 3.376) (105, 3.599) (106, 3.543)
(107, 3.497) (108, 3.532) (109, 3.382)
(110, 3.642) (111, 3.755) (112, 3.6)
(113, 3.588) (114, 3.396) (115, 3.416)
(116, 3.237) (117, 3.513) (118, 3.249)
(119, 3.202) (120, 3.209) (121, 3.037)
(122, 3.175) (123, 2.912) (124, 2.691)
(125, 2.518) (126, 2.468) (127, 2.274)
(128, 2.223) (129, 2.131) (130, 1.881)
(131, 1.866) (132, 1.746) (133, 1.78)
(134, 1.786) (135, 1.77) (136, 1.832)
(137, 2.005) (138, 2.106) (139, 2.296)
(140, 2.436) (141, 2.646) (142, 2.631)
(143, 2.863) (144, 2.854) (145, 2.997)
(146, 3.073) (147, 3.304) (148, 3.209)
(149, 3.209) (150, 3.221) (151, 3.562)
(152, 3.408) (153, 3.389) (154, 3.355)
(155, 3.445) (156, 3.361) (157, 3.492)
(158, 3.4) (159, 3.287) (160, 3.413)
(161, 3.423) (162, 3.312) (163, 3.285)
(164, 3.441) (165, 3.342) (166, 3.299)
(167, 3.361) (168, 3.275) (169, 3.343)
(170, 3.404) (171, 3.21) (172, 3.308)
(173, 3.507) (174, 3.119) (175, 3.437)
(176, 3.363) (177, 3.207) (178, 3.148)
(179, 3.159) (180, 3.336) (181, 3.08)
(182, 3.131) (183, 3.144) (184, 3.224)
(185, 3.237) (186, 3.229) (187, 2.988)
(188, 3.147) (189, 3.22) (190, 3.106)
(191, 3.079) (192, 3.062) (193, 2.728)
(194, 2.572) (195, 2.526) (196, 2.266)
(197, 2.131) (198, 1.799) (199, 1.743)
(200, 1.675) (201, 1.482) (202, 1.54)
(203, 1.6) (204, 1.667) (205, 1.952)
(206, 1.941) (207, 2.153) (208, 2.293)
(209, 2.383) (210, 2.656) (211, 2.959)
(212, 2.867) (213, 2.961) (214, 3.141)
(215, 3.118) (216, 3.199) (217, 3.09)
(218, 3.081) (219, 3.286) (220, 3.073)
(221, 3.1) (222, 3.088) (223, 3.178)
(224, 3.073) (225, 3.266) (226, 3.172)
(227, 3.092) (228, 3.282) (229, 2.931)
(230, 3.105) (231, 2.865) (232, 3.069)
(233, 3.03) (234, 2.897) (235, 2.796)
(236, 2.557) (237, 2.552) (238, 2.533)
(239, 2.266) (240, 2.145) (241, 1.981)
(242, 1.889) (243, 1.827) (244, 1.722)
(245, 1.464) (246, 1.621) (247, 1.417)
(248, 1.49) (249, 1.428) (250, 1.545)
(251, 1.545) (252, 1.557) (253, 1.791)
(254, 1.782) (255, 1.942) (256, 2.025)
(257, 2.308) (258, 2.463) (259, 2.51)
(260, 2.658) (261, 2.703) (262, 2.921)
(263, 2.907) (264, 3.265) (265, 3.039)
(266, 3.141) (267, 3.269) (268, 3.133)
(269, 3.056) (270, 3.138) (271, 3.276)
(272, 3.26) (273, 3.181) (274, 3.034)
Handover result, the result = 0.48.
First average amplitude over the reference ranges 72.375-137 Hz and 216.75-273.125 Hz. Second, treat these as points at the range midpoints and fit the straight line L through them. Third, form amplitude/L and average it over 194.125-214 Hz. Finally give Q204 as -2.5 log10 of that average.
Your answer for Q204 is 0.26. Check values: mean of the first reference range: 3.19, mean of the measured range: 2.17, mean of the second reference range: 2.59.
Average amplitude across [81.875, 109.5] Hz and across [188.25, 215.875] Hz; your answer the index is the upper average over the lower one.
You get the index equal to 0.68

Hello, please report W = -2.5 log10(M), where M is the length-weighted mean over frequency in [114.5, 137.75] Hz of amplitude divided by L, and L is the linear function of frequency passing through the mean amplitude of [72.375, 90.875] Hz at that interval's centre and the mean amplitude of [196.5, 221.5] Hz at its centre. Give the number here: 0.25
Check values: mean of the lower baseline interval 3.54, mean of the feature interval 2.51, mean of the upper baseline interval 2.44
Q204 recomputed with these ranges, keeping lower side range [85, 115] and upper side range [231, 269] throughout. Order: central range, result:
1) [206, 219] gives -0.08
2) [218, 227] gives -0.23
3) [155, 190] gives -0.12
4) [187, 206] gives 0.20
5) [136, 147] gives 0.23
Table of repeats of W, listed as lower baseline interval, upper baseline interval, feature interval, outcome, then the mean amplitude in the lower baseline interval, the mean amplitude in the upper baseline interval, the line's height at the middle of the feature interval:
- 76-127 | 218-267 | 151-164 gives -0.12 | 3.41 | 2.5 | 3.05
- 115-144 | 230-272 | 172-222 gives -0.13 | 2.5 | 2.4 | 2.45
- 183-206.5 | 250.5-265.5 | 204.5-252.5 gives -0.06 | 2.45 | 2.36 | 2.4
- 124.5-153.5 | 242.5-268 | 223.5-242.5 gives -0.22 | 2.53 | 2.19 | 2.26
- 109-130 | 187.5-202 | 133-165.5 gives -0.06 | 3.04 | 2.43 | 2.8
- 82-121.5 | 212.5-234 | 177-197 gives 0.08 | 3.49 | 3.1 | 3.22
